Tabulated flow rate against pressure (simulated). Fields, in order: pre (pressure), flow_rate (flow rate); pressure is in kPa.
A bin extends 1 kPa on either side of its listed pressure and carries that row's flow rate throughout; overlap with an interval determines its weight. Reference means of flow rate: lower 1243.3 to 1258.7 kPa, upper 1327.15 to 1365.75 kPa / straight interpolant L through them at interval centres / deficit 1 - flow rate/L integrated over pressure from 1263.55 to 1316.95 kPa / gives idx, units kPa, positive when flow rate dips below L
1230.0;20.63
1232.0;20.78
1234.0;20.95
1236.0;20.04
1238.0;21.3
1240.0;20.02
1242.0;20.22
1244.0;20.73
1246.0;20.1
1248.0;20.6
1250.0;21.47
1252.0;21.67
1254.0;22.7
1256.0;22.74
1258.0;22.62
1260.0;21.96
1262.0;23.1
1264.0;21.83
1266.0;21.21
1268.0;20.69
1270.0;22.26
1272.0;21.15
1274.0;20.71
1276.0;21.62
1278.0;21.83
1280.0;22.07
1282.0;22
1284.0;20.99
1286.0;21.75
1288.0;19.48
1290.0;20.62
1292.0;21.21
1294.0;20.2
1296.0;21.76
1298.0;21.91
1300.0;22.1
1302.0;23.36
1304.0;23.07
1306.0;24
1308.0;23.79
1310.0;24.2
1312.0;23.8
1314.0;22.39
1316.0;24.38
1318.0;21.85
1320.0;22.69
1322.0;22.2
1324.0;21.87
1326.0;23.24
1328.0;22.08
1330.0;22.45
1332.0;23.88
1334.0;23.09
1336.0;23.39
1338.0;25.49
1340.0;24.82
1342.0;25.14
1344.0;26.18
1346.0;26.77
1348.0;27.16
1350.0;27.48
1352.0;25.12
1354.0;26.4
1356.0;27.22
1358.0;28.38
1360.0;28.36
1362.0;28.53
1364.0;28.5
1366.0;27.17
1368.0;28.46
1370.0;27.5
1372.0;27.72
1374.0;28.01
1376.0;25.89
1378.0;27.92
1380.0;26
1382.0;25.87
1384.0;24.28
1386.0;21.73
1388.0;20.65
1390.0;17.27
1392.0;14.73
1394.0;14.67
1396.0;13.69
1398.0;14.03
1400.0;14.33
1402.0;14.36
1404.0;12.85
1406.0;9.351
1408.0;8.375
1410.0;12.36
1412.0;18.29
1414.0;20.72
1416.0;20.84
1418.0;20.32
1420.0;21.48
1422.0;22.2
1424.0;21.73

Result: 3.0 kPa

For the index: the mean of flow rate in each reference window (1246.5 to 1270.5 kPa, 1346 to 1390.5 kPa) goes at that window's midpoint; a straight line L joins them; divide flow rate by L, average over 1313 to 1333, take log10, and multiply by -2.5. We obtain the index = 0.08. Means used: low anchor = 21.9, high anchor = 26.3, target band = 22.7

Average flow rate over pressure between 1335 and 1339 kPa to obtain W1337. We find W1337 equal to 24.4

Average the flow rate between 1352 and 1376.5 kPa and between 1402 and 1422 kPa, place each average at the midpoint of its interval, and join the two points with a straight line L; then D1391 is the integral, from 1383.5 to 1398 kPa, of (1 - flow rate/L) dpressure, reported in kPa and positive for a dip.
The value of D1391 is 2.6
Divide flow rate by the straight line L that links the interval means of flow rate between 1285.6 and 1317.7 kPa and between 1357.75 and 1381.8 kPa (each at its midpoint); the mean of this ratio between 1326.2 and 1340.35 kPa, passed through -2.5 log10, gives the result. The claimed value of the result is 0.06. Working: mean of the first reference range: 22.4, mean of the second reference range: 27.6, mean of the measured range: 23.5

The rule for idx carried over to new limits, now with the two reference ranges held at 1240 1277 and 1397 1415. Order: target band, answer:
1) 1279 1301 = -1.59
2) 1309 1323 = -3.45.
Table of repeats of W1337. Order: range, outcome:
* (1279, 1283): 22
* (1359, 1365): 28.5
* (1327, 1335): 22.9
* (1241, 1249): 20.4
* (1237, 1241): 20.7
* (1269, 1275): 21.4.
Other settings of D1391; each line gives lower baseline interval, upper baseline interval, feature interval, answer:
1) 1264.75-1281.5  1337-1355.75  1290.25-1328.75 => 1.9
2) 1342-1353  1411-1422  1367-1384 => -2.1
